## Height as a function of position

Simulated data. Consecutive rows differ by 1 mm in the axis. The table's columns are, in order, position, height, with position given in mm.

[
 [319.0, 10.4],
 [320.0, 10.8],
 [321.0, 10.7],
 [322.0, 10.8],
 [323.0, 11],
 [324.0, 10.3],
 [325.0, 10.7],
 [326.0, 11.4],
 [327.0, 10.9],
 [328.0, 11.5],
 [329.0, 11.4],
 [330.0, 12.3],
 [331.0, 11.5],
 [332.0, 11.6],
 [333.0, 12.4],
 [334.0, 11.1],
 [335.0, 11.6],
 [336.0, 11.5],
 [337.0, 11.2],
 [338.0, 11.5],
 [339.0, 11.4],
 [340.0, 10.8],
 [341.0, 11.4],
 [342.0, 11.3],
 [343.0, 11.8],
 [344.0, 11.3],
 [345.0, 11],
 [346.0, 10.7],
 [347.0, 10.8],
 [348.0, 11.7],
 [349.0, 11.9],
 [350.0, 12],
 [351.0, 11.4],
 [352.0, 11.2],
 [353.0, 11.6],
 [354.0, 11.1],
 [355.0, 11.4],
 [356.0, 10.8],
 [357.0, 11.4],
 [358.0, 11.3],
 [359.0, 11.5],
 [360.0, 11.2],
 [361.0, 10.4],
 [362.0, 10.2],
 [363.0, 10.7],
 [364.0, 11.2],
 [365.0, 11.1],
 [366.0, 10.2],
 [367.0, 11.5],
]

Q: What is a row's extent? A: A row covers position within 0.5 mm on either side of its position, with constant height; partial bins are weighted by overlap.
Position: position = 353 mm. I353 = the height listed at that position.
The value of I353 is 11.6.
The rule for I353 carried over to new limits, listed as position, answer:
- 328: 11.5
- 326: 11.4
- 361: 10.4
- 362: 10.2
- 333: 12.4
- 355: 11.4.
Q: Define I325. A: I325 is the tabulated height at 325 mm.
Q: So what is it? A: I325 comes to 10.7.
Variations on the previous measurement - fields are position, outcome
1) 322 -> 10.8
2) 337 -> 11.2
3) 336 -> 11.5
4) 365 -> 11.1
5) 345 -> 11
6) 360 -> 11.2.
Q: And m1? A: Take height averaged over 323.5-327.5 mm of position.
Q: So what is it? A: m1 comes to 10.8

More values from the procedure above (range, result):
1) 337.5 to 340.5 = 11.2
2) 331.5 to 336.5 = 11.6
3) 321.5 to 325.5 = 10.7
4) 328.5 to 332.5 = 11.7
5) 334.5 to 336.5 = 11.6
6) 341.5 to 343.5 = 11.6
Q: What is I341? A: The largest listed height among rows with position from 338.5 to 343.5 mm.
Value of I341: 11.8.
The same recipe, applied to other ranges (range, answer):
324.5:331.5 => 12.3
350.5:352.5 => 11.4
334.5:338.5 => 11.6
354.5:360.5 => 11.5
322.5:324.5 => 11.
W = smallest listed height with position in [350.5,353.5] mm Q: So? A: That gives 11.2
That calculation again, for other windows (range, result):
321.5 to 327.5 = 10.3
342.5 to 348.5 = 10.7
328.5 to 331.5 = 11.4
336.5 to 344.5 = 10.8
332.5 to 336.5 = 11.1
